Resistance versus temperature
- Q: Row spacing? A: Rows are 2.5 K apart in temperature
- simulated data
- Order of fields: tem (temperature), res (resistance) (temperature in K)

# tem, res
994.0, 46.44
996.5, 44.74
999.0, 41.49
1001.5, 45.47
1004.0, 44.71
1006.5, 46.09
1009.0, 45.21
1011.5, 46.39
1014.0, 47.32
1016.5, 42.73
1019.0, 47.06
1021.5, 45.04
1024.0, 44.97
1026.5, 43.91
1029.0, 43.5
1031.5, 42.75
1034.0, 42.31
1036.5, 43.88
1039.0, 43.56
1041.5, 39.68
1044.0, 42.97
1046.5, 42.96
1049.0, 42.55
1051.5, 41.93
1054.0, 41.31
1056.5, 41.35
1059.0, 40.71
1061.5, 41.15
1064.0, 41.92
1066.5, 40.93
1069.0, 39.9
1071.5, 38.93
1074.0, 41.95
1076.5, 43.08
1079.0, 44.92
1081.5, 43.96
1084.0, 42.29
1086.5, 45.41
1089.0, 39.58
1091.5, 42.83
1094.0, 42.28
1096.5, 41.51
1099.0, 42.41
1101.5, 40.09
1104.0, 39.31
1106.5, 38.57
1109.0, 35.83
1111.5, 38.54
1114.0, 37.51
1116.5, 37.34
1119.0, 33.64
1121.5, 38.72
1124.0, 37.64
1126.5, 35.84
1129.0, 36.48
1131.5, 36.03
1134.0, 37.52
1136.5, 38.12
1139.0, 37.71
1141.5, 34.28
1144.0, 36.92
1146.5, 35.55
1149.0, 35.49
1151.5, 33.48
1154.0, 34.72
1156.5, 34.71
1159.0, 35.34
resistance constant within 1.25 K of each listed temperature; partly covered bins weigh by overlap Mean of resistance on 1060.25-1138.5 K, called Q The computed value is 39.8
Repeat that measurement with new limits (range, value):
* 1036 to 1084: 42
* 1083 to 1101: 42.2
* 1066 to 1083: 42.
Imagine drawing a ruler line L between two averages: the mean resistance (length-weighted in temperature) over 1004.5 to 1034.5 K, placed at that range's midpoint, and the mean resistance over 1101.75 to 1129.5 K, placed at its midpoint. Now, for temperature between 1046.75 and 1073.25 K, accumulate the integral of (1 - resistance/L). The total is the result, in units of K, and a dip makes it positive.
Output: 0.3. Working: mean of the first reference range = 44.8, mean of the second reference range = 37.3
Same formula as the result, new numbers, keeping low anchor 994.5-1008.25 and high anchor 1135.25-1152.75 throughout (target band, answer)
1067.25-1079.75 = -0.43 K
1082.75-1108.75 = -1.55 K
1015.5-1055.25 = -0.59 K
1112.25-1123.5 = 0.18 K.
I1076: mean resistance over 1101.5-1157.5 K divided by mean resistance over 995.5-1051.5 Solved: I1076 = 0.8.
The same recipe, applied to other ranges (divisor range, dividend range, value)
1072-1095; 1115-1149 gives 0.85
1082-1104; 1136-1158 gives 0.85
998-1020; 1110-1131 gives 0.82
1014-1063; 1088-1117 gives 0.92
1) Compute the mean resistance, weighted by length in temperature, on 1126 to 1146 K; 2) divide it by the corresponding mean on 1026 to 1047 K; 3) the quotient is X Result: 0.86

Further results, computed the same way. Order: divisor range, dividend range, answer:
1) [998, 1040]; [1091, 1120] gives 0.88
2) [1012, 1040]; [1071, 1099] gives 0.96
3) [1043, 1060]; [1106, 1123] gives 0.88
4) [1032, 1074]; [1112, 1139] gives 0.89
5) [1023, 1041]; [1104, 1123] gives 0.86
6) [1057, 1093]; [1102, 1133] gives 0.89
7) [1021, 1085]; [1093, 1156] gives 0.88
